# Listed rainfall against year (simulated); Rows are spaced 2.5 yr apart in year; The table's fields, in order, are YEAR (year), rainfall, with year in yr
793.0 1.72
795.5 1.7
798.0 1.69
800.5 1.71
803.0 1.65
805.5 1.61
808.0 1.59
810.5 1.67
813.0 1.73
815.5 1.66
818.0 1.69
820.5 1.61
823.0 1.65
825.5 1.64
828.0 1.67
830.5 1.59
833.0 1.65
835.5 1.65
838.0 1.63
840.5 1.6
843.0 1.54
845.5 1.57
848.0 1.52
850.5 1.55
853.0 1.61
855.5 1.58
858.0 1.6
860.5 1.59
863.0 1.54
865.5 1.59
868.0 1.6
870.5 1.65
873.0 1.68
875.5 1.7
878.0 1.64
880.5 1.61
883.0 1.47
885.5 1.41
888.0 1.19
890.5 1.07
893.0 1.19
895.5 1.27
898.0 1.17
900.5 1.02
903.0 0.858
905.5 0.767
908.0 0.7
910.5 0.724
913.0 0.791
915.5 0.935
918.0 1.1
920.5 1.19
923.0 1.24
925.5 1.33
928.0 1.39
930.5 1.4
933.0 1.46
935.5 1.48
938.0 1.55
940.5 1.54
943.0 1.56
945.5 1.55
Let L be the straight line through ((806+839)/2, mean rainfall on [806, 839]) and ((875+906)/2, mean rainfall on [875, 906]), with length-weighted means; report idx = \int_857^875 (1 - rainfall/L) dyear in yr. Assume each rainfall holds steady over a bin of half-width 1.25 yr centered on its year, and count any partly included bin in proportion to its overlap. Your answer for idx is -2.7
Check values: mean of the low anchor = 1.65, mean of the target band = 1.61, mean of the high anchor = 1.26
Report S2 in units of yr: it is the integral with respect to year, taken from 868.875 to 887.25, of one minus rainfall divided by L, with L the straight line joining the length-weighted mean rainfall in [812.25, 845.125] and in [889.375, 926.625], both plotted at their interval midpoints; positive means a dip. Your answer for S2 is -4.8 yr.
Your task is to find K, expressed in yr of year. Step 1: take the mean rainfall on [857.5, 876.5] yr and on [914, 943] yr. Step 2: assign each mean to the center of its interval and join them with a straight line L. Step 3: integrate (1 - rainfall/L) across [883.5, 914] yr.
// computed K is 9.3 yr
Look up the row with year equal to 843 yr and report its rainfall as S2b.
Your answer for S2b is 1.54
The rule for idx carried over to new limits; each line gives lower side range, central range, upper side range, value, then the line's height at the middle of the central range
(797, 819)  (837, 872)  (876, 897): -2.27 yr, 1.49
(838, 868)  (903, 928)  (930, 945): 8.74 yr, 1.52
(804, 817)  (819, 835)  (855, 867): -0.07 yr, 1.63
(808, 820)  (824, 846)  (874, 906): -0.78 yr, 1.56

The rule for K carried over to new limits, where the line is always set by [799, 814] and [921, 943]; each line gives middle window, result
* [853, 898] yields 1.3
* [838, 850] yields 0.2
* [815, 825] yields -0.1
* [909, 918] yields 3.7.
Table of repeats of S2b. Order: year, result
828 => 1.67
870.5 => 1.65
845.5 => 1.57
